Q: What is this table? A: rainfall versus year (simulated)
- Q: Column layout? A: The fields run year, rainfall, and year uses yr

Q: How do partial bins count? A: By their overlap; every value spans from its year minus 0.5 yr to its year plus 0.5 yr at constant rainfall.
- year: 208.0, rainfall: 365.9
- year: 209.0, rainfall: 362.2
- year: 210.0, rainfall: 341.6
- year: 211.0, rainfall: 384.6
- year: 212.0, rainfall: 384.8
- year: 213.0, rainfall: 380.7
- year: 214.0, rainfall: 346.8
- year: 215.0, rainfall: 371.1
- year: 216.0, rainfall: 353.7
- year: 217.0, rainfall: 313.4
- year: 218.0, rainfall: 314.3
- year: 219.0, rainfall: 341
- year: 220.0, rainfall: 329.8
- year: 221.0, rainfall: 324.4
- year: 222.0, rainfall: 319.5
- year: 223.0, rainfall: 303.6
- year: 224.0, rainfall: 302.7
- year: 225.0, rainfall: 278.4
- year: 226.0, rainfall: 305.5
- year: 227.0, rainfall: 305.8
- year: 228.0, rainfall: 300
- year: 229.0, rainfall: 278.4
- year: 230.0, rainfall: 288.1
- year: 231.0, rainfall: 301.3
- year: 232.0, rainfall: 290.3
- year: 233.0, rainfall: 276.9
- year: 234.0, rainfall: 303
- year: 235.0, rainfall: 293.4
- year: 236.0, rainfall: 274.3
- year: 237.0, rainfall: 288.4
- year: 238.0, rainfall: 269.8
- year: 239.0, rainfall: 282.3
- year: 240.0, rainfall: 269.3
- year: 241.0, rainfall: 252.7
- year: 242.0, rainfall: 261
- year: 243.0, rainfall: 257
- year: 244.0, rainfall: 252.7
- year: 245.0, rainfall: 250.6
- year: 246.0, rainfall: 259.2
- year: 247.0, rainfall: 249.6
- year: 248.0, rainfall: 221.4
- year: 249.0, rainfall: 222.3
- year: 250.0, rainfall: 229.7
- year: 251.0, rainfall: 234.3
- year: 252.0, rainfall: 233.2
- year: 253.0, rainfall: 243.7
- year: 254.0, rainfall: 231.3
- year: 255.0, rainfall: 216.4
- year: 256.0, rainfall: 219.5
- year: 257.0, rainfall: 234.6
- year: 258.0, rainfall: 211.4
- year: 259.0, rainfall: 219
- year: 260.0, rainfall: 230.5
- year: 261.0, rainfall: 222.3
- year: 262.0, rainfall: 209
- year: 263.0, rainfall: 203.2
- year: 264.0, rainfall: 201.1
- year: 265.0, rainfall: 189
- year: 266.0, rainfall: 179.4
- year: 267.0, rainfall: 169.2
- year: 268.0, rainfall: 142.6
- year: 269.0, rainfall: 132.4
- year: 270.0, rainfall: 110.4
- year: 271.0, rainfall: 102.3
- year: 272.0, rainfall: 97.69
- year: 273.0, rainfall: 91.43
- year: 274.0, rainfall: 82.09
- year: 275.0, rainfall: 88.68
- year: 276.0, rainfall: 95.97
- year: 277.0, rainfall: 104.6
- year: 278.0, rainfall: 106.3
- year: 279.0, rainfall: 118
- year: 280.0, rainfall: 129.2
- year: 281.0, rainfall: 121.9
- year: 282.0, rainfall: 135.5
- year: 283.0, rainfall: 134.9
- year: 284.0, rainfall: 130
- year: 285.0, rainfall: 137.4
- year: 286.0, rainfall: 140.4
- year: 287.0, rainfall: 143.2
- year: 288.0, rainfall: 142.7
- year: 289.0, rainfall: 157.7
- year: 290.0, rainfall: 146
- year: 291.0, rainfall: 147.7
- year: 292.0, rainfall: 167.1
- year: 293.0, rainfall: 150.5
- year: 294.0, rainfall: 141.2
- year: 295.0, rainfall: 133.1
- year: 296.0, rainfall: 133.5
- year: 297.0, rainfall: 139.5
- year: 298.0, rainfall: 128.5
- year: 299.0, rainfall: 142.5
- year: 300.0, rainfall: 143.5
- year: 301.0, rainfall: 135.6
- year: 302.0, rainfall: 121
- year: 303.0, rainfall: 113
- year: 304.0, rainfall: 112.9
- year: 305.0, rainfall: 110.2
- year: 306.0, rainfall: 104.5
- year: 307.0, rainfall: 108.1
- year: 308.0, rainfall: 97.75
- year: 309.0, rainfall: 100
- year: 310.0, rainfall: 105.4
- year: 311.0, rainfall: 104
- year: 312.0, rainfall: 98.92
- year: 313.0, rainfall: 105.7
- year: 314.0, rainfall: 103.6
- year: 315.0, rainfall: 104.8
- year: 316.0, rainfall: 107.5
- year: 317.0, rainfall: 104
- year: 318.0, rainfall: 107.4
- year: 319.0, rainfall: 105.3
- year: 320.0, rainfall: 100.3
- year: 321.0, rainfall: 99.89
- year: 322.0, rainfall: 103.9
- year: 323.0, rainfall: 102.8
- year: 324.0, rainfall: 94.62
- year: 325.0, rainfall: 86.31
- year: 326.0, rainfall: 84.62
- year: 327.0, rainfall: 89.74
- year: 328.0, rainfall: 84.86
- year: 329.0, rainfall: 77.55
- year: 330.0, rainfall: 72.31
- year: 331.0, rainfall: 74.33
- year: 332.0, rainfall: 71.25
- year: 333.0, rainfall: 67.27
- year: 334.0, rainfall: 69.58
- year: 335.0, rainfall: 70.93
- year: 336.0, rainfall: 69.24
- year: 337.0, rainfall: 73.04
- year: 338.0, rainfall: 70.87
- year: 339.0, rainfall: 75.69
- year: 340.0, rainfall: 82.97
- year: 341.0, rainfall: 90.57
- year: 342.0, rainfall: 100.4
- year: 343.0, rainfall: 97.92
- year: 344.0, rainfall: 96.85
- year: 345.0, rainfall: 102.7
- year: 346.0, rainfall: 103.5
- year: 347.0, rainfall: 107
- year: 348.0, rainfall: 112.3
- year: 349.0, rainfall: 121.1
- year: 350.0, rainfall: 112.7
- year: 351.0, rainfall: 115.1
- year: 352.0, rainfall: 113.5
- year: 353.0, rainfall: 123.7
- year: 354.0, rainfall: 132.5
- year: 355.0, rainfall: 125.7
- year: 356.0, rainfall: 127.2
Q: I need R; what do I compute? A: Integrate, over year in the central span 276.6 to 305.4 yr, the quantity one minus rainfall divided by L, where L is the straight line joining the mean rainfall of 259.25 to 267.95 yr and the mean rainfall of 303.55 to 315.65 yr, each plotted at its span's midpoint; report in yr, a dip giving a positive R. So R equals 1.4 yr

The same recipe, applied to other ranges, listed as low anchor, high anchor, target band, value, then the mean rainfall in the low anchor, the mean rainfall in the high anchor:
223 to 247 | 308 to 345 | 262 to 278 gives 5.8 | 280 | 90.7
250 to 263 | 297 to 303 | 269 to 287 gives 6.4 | 225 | 133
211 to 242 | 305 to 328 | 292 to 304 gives 0.7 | 309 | 101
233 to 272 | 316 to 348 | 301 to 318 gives 2.7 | 225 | 89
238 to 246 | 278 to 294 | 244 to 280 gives 4.9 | 261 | 139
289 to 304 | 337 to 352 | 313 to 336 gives 5.1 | 139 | 98.9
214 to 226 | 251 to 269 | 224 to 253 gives 0.1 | 323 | 208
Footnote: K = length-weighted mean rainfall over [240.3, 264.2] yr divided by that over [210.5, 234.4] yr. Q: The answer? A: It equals 0.73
